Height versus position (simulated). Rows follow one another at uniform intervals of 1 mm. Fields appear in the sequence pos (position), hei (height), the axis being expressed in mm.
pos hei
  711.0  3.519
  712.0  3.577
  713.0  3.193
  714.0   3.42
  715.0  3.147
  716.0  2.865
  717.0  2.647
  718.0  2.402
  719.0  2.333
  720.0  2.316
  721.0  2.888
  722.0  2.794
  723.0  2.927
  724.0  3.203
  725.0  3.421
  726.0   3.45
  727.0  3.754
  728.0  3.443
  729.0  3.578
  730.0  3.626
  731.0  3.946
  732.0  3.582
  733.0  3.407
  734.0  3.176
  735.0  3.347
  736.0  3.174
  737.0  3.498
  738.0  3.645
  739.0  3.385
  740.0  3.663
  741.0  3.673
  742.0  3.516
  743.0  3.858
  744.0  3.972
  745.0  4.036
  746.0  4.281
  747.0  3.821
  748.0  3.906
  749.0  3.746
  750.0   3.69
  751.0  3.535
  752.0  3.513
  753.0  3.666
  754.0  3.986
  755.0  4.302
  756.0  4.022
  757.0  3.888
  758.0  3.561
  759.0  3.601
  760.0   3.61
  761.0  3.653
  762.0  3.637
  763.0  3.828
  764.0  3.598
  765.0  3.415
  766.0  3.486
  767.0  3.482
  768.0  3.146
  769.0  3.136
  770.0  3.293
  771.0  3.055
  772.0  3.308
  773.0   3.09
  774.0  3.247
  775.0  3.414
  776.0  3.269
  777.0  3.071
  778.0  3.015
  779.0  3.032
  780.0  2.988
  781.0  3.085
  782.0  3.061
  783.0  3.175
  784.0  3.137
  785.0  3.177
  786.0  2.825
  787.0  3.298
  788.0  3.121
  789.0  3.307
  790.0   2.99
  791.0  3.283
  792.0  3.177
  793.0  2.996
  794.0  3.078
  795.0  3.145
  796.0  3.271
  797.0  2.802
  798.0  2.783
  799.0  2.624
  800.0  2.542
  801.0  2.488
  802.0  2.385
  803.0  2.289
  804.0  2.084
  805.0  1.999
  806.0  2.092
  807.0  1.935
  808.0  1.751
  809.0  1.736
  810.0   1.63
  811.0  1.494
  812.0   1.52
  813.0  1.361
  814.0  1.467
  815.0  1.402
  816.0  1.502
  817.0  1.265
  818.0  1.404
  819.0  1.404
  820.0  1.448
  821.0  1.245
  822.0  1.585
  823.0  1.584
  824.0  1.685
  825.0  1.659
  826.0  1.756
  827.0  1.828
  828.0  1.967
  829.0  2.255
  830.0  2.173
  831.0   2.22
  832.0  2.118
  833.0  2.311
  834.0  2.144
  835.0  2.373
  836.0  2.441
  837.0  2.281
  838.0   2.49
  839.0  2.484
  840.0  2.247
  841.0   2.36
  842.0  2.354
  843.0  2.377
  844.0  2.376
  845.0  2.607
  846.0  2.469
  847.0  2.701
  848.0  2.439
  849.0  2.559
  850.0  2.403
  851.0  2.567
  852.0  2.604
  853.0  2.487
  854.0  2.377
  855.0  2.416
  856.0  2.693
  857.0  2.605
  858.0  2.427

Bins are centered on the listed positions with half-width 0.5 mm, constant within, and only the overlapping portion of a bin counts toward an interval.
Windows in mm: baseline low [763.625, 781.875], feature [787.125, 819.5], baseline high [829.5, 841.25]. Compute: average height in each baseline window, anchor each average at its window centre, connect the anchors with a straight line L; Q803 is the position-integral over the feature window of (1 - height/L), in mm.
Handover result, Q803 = 6.2 mm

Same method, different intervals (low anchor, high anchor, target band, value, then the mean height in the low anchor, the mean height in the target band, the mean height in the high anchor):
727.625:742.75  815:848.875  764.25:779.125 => -1.4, 3.52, 3.24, 2.04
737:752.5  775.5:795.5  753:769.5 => -0.7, 3.74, 3.65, 3.11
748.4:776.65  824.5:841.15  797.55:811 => 2.9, 3.54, 2.15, 2.18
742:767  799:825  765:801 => -4.9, 3.76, 3.11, 1.75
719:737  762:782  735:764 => -4.1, 3.27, 3.73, 3.27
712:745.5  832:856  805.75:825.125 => 8.0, 3.32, 1.55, 2.43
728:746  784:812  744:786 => -4.5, 3.61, 3.48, 2.59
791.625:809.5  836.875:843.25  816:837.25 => 5.0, 2.51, 1.85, 2.38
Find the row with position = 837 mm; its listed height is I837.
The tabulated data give 2.281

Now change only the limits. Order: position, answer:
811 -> 1.494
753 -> 3.666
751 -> 3.535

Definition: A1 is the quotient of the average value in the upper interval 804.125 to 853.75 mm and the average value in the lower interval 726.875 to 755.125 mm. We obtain 0.55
